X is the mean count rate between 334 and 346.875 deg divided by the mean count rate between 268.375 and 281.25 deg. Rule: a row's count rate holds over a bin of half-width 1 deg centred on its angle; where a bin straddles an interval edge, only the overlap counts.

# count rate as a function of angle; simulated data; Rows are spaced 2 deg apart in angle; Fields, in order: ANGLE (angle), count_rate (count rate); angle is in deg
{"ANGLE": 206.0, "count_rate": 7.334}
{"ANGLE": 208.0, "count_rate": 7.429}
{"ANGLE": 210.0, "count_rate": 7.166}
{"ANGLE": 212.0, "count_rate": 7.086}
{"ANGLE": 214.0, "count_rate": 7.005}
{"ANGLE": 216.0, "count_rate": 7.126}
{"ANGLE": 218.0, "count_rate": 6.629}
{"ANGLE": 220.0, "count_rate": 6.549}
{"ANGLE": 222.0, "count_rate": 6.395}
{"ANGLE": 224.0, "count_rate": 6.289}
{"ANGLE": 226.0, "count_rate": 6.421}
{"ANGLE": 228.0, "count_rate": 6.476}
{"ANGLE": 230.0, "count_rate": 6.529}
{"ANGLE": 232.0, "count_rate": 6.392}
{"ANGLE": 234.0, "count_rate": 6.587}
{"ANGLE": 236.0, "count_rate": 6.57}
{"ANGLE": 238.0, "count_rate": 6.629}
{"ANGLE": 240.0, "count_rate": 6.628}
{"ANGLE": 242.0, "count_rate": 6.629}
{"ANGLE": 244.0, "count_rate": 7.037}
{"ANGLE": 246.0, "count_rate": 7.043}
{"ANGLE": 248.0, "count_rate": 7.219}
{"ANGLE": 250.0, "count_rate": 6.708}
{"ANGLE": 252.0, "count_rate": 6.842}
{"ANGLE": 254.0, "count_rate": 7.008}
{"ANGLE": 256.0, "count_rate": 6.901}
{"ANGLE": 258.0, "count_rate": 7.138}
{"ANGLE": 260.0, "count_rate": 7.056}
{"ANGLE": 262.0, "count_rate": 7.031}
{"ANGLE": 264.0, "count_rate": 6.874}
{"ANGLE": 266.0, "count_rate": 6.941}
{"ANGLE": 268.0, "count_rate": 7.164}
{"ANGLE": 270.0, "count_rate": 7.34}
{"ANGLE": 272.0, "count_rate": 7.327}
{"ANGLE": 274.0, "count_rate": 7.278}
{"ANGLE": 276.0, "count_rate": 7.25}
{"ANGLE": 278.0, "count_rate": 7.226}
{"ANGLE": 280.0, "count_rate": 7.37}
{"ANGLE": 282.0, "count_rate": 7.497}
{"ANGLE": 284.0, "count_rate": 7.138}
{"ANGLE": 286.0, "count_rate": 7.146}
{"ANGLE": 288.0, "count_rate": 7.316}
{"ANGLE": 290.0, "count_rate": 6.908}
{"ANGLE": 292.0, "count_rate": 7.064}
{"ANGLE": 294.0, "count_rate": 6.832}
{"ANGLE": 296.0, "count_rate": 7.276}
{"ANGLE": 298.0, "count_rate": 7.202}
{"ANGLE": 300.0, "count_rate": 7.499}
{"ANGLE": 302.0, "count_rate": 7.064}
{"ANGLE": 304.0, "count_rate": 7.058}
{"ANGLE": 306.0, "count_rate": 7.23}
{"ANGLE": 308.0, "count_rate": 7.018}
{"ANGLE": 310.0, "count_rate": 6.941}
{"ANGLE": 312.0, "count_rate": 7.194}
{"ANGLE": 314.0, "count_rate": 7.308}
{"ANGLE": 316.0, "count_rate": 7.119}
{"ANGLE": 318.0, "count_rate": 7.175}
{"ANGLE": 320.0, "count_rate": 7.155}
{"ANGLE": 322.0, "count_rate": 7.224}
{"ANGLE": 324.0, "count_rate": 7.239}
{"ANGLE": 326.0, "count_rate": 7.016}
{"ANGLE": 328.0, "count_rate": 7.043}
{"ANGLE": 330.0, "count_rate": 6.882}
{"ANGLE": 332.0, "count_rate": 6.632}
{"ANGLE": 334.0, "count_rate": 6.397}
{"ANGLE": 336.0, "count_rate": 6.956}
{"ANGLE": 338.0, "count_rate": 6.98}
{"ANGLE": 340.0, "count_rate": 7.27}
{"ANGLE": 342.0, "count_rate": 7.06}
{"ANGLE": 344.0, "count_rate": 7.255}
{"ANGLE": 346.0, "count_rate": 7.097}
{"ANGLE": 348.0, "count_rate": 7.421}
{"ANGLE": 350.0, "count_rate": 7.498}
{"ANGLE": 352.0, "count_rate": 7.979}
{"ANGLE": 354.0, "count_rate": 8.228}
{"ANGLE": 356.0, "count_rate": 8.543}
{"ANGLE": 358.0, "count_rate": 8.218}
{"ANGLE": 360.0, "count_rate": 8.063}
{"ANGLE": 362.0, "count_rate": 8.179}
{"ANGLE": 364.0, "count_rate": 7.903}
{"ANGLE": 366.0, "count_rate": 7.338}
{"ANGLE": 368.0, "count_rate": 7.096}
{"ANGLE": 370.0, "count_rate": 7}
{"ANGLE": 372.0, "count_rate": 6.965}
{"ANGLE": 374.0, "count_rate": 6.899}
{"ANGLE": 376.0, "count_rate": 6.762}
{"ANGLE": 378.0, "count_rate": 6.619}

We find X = 0.97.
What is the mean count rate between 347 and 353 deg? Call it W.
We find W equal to 7.63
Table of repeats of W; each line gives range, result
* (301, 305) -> 7.06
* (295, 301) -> 7.33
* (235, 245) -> 6.7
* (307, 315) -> 7.12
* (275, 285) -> 7.3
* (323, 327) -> 7.13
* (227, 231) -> 6.5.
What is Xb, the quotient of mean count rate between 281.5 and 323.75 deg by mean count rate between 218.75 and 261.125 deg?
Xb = 1.07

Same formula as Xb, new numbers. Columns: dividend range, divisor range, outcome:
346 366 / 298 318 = 1.11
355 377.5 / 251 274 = 1.06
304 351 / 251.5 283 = 0.99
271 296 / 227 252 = 1.07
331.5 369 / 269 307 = 1.04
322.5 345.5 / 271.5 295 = 0.97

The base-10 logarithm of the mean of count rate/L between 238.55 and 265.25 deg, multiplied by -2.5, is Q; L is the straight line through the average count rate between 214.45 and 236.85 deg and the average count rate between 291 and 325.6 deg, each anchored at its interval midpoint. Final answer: -0.03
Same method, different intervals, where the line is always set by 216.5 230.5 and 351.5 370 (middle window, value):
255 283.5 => -0.032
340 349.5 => 0.073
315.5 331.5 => 0.063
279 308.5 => 0.005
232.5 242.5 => 0.006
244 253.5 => -0.034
